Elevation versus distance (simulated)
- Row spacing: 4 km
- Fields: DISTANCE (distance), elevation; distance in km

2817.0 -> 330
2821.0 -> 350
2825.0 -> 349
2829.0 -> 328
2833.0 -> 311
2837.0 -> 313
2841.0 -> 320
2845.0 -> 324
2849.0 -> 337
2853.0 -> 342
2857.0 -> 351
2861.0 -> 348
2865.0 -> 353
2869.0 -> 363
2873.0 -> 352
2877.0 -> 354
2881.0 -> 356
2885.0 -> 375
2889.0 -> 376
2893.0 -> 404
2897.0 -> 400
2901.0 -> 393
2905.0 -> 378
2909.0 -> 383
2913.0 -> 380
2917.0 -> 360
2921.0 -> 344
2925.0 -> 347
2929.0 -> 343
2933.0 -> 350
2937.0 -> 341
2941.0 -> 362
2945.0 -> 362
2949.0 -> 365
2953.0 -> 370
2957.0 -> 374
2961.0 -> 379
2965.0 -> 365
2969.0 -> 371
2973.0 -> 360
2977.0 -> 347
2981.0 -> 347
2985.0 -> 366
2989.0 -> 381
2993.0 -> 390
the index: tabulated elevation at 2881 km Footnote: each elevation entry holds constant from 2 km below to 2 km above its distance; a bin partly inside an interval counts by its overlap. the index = 356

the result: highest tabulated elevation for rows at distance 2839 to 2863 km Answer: 351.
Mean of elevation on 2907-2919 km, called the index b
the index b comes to 374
